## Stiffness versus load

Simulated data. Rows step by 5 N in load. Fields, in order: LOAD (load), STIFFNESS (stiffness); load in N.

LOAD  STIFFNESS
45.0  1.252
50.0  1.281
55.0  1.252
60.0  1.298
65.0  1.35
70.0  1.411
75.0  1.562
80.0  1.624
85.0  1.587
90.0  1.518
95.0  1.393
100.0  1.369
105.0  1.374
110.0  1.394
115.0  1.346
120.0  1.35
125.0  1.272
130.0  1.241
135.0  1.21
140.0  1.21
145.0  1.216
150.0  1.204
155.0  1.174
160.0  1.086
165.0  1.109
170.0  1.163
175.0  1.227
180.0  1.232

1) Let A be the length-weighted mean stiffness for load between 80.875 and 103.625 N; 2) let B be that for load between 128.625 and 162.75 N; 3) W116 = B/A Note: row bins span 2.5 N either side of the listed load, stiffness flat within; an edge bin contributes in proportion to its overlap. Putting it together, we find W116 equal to 0.8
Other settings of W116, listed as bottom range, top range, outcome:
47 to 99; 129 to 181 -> 0.83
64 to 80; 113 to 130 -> 0.89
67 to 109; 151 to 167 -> 0.77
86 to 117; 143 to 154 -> 0.86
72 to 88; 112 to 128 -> 0.84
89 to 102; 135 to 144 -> 0.85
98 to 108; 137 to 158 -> 0.87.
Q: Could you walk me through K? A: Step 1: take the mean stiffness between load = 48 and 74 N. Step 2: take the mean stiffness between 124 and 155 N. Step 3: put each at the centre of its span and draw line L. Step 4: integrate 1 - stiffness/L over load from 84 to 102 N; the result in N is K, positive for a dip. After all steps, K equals -2.4 N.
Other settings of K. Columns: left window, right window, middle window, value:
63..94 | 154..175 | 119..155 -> 0.7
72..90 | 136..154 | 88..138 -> 1.7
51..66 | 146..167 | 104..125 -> -2.5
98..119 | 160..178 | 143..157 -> 0.3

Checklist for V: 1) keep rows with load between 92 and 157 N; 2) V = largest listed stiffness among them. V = 1.394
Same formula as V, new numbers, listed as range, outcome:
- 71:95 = 1.624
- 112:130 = 1.35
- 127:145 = 1.241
